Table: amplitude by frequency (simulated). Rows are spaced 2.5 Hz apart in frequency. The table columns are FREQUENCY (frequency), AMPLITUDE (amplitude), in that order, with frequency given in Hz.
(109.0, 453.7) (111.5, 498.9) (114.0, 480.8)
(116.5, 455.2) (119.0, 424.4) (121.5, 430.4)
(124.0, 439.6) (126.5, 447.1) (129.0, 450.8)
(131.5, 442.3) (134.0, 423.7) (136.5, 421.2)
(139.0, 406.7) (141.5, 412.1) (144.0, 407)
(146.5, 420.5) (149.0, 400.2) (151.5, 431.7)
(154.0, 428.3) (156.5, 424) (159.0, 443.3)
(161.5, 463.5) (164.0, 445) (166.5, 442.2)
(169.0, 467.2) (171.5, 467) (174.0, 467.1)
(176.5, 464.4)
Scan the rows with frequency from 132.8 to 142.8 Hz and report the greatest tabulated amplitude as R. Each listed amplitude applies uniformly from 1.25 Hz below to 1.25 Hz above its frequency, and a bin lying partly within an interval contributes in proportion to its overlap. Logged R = 423.7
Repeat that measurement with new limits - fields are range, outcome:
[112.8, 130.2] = 480.8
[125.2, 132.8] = 450.8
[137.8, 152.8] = 431.7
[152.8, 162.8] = 463.5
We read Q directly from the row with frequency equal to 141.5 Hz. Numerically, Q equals 412.1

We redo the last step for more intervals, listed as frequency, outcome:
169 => 467.2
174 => 467.1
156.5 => 424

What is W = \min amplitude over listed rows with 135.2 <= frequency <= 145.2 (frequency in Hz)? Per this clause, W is 406.7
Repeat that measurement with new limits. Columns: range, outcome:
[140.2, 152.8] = 400.2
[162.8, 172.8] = 442.2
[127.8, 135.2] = 423.7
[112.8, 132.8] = 424.4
